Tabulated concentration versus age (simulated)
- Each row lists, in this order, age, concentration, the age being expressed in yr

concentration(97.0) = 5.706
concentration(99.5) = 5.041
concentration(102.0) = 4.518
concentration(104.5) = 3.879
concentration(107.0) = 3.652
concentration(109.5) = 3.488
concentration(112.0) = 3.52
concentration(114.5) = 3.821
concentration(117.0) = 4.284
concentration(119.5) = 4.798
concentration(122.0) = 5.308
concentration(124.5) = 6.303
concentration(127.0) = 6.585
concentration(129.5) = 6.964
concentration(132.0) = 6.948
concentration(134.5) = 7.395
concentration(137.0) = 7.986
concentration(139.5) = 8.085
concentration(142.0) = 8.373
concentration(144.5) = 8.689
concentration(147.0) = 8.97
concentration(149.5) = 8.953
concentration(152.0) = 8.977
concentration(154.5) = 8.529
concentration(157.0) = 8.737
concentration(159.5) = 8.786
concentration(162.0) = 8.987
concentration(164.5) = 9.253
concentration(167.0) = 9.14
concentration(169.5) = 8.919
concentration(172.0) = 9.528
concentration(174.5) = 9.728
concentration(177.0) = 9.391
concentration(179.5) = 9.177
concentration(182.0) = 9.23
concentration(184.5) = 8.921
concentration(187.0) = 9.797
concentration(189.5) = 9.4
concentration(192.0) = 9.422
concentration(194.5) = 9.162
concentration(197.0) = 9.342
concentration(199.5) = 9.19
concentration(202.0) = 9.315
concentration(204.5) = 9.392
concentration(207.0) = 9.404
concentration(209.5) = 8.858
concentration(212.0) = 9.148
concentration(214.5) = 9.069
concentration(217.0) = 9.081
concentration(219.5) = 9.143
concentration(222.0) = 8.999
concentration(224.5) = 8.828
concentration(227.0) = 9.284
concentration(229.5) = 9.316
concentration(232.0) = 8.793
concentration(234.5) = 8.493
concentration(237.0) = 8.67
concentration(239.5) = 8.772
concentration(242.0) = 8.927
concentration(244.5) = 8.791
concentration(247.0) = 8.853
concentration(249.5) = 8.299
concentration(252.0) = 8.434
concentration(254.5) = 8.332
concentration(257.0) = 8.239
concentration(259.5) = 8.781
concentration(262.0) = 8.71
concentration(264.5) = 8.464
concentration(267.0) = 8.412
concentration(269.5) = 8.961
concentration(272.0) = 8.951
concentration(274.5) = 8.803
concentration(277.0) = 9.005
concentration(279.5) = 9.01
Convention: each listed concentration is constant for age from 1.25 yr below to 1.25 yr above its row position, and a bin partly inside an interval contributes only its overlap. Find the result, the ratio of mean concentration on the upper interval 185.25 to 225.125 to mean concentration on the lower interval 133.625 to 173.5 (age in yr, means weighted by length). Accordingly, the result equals 1.06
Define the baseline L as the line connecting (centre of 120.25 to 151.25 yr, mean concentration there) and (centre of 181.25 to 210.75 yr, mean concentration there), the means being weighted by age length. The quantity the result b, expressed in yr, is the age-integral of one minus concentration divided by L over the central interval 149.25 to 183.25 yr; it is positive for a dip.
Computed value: -2.77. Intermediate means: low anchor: 7.53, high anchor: 9.29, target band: 9.1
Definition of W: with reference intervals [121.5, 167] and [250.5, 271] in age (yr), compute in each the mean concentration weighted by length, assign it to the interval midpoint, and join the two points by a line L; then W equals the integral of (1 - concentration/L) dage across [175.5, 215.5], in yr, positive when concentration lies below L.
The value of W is -4.80 yr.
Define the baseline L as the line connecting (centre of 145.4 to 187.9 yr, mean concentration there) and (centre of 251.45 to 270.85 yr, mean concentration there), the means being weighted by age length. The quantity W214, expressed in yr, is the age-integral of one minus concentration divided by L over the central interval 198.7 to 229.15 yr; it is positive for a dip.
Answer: -1.1 yr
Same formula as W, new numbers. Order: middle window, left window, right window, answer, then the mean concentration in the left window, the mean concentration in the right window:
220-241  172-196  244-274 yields 0.0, 9.37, 8.6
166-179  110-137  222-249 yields -4.2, 5.64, 8.86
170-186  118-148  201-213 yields -1.7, 7.16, 9.22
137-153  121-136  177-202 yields -2.7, 6.63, 9.3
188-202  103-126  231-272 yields -5.0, 4.37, 8.63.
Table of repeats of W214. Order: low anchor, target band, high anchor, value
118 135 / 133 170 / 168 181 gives -3.78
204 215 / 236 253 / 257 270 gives 0.24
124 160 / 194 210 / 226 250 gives -1.36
